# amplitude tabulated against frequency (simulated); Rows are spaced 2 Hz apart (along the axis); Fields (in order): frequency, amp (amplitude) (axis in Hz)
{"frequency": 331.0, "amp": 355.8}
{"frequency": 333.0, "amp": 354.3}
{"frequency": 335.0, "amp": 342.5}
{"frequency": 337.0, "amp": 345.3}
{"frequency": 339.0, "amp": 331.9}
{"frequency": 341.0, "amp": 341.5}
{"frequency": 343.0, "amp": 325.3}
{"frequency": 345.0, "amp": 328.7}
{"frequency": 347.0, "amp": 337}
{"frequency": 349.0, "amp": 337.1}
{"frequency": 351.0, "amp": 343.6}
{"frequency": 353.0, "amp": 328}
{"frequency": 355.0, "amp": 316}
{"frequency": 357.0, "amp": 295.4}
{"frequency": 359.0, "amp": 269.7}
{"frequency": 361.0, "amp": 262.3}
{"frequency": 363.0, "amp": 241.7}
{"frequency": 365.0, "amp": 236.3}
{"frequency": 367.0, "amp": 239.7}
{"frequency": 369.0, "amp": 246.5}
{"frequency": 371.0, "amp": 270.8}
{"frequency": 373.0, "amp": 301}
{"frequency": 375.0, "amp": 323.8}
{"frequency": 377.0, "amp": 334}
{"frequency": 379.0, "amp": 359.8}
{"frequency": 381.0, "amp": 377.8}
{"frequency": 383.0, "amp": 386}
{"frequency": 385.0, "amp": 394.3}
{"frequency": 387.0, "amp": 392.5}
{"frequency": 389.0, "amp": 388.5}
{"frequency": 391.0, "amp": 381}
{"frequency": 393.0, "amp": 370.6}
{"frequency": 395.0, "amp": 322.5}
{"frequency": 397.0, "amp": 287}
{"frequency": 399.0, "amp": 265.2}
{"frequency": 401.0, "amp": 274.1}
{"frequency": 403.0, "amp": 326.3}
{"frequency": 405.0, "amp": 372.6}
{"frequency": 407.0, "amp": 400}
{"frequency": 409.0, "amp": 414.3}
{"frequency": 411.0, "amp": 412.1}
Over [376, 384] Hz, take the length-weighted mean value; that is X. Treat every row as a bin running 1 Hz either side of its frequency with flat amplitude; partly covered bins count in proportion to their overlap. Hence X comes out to 364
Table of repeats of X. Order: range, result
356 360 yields 283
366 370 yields 243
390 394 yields 376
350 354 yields 336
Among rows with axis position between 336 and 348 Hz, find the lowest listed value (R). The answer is 325.3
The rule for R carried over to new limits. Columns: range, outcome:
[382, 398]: 287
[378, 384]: 359.8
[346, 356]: 316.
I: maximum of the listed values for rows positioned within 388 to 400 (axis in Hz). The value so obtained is 388.5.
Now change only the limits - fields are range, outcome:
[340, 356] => 343.6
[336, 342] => 345.3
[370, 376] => 323.8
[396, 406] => 372.6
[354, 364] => 316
